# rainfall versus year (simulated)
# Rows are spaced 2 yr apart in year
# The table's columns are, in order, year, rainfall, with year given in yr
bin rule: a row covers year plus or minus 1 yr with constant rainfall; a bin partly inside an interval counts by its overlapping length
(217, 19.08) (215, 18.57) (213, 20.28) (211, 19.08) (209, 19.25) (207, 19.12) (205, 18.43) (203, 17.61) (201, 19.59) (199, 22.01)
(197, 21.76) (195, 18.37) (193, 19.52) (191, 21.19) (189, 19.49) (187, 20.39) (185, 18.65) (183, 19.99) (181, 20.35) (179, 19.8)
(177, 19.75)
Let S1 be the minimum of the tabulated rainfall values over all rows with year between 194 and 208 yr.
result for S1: 17.61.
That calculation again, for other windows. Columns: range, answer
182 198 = 18.37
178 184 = 19.8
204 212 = 18.43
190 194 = 19.52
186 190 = 19.49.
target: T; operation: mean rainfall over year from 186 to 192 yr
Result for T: 20.4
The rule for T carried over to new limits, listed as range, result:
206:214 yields 19.4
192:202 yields 20.2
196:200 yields 21.9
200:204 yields 18.6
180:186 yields 19.7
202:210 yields 18.6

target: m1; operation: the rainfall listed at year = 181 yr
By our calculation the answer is 20.35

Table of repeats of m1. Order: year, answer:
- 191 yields 21.19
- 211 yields 19.08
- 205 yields 18.43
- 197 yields 21.76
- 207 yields 19.12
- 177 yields 19.75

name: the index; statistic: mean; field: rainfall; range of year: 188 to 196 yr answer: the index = 19.6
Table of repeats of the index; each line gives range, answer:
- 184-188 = 19.5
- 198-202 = 20.8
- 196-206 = 19.9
